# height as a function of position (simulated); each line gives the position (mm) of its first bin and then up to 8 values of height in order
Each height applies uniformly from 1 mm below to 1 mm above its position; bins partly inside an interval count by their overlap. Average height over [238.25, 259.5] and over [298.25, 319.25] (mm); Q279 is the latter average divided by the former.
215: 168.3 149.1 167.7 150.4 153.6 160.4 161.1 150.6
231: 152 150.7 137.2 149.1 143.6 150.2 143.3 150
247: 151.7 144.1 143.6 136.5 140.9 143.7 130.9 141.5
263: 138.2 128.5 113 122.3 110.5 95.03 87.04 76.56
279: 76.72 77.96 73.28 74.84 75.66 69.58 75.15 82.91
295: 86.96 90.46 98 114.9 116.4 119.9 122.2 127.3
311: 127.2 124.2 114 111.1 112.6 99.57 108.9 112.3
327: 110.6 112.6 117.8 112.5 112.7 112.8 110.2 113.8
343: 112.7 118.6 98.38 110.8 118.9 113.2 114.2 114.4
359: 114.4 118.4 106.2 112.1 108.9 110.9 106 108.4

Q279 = 0.82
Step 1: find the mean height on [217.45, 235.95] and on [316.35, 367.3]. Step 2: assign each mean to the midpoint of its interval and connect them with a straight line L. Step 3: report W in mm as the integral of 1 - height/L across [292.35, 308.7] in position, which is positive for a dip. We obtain 2.7 mm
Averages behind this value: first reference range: 154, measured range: 105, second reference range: 112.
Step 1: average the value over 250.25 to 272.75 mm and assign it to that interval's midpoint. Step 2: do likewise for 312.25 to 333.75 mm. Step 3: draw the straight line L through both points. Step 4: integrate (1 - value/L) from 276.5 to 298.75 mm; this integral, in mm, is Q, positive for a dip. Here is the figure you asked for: 7.9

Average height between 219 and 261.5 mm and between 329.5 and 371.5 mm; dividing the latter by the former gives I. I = 0.76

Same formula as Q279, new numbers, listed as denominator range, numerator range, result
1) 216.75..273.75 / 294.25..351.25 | 0.79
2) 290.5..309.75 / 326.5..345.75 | 1.09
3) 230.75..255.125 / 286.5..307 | 0.65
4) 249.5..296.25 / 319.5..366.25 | 1.07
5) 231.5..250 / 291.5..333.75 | 0.75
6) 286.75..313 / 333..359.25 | 1.10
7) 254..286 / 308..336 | 1.06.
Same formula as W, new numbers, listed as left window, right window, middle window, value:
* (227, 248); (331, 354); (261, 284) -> 5.92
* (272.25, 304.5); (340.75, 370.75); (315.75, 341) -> -2.41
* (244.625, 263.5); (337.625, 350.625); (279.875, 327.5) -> 8.91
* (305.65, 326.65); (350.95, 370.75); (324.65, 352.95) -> 0.42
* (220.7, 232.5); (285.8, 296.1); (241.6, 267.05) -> -3.88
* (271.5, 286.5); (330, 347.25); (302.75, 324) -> -3.78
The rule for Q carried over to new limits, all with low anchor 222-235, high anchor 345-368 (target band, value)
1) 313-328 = 1.6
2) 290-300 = 3.4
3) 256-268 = 0.8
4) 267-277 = 2.7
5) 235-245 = 0.2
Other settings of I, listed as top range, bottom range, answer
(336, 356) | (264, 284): 1.17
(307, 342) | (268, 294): 1.35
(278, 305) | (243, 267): 0.62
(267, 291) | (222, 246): 0.57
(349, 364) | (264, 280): 1.13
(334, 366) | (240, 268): 0.81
